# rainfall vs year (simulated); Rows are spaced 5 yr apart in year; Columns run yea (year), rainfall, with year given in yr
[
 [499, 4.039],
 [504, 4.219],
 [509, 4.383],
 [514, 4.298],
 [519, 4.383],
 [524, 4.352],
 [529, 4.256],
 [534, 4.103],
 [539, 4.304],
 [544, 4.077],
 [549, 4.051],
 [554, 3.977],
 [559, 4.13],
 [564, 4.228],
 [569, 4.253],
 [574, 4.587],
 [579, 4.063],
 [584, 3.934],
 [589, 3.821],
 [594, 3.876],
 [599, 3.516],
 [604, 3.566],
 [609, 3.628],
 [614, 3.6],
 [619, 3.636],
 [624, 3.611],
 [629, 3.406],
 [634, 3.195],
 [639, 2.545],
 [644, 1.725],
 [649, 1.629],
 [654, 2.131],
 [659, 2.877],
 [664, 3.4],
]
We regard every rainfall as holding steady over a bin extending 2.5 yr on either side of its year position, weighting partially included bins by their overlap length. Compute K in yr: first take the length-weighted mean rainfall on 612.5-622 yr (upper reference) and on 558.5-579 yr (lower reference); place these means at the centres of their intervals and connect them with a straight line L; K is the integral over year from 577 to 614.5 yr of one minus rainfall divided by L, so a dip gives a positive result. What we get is 1.54 yr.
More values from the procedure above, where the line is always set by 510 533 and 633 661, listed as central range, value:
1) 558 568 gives -1.5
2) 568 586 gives -4.2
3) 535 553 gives -0.8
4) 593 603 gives -1.8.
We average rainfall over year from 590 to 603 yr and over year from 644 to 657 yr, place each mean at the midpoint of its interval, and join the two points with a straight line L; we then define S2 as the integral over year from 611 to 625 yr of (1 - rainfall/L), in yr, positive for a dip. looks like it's -3.07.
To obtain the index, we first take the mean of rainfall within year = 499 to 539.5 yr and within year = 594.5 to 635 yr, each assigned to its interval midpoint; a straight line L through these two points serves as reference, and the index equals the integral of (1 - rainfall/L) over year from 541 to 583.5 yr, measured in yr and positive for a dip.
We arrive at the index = -2.36 yr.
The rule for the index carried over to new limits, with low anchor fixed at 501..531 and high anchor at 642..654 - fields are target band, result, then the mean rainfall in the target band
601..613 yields -4.89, 3.59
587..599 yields -4.06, 3.78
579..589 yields -3.12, 3.94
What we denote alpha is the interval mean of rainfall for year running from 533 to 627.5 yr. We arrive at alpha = 3.94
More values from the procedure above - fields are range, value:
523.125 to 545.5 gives 4.22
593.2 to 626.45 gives 3.62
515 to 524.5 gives 4.36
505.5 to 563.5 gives 4.21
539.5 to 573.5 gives 4.16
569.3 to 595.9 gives 4.08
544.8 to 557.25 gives 4.03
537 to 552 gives 4.13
